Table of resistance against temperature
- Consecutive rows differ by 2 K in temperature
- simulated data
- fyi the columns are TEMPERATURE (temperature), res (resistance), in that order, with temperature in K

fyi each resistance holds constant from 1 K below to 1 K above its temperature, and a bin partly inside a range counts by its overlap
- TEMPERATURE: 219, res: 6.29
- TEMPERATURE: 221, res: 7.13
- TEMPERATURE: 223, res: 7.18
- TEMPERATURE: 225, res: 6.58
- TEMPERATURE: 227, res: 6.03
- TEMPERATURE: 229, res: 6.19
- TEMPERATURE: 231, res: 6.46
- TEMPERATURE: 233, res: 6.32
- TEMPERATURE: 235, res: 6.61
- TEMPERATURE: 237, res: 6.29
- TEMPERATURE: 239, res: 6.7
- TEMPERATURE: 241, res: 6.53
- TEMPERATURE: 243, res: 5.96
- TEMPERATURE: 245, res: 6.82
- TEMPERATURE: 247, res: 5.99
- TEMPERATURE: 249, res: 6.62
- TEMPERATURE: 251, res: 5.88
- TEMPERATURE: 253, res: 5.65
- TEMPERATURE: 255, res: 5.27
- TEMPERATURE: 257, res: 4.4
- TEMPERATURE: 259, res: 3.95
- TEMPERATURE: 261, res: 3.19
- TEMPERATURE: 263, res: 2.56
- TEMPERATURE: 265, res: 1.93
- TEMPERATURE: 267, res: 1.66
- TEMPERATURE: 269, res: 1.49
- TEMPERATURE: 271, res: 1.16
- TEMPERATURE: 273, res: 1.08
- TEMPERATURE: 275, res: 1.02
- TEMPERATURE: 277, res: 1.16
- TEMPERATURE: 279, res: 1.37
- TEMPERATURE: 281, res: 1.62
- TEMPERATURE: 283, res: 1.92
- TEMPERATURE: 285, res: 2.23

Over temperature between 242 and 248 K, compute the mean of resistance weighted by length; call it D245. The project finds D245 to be 6.26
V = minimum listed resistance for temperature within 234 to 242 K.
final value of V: 6.29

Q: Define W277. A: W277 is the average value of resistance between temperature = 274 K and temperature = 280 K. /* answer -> 1.18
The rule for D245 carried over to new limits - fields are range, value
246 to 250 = 6.3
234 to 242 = 6.53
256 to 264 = 3.53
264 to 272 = 1.56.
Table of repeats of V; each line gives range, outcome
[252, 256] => 5.27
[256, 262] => 3.19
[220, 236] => 6.03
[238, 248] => 5.96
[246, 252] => 5.88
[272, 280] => 1.02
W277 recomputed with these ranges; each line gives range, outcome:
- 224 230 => 6.27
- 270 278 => 1.1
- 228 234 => 6.32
